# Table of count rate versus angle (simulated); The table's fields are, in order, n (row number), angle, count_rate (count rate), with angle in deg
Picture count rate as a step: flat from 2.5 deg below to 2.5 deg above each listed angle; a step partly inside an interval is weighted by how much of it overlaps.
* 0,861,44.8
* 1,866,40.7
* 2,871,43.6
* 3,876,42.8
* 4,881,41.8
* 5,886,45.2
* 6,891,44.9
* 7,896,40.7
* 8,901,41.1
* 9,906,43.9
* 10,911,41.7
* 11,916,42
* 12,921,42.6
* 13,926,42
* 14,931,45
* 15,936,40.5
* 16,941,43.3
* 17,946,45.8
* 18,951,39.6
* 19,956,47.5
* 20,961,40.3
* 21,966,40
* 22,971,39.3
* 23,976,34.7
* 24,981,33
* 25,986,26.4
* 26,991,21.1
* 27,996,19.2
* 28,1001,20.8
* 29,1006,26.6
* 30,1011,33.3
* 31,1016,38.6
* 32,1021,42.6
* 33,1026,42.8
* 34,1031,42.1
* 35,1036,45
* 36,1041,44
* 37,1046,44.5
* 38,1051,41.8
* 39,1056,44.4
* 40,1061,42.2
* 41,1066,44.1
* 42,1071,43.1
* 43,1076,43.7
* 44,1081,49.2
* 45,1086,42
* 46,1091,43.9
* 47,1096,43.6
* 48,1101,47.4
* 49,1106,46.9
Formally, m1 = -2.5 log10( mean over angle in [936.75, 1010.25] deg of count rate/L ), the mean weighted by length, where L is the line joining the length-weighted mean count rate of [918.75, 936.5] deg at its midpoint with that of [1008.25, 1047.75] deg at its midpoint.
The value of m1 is 0.227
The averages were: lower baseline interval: 42.8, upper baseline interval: 41.5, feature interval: 34.2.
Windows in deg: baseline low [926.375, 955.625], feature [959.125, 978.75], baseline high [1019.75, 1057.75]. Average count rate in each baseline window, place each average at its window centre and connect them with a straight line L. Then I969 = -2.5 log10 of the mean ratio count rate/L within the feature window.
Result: 0.13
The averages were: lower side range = 43.1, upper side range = 43.4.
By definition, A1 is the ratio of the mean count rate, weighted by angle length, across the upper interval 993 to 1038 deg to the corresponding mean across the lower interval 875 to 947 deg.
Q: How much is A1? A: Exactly 0.8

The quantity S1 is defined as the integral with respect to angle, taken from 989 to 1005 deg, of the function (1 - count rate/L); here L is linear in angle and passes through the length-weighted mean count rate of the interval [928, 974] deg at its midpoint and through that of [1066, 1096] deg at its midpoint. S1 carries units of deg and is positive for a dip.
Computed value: 8.2 deg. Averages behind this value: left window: 42.3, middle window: 20.9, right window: 44.3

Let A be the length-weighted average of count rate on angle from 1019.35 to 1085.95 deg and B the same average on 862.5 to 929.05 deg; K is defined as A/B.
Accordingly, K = 1.03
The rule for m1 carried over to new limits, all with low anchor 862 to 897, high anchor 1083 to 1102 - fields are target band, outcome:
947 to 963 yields 0.014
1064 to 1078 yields 0.009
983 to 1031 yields 0.379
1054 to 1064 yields 0.016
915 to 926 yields 0.024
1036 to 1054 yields 0.004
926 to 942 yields 0.013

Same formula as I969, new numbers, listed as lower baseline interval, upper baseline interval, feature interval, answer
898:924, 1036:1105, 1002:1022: 0.28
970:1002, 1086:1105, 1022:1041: -0.24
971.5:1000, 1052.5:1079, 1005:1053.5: -0.12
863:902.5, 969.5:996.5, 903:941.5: -0.14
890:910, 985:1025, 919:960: -0.16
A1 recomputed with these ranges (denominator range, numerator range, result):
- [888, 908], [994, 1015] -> 0.61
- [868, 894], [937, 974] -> 0.97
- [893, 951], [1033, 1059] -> 1.03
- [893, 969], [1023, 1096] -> 1.03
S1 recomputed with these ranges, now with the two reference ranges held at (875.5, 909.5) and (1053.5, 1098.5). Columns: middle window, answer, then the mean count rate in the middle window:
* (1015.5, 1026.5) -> 0.5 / 41.6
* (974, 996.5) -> 8.3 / 27.4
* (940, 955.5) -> -0.1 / 43.5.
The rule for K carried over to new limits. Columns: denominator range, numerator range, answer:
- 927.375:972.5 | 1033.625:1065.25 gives 1.03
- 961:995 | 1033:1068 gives 1.35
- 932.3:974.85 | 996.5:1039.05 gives 0.85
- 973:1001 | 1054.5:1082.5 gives 1.67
